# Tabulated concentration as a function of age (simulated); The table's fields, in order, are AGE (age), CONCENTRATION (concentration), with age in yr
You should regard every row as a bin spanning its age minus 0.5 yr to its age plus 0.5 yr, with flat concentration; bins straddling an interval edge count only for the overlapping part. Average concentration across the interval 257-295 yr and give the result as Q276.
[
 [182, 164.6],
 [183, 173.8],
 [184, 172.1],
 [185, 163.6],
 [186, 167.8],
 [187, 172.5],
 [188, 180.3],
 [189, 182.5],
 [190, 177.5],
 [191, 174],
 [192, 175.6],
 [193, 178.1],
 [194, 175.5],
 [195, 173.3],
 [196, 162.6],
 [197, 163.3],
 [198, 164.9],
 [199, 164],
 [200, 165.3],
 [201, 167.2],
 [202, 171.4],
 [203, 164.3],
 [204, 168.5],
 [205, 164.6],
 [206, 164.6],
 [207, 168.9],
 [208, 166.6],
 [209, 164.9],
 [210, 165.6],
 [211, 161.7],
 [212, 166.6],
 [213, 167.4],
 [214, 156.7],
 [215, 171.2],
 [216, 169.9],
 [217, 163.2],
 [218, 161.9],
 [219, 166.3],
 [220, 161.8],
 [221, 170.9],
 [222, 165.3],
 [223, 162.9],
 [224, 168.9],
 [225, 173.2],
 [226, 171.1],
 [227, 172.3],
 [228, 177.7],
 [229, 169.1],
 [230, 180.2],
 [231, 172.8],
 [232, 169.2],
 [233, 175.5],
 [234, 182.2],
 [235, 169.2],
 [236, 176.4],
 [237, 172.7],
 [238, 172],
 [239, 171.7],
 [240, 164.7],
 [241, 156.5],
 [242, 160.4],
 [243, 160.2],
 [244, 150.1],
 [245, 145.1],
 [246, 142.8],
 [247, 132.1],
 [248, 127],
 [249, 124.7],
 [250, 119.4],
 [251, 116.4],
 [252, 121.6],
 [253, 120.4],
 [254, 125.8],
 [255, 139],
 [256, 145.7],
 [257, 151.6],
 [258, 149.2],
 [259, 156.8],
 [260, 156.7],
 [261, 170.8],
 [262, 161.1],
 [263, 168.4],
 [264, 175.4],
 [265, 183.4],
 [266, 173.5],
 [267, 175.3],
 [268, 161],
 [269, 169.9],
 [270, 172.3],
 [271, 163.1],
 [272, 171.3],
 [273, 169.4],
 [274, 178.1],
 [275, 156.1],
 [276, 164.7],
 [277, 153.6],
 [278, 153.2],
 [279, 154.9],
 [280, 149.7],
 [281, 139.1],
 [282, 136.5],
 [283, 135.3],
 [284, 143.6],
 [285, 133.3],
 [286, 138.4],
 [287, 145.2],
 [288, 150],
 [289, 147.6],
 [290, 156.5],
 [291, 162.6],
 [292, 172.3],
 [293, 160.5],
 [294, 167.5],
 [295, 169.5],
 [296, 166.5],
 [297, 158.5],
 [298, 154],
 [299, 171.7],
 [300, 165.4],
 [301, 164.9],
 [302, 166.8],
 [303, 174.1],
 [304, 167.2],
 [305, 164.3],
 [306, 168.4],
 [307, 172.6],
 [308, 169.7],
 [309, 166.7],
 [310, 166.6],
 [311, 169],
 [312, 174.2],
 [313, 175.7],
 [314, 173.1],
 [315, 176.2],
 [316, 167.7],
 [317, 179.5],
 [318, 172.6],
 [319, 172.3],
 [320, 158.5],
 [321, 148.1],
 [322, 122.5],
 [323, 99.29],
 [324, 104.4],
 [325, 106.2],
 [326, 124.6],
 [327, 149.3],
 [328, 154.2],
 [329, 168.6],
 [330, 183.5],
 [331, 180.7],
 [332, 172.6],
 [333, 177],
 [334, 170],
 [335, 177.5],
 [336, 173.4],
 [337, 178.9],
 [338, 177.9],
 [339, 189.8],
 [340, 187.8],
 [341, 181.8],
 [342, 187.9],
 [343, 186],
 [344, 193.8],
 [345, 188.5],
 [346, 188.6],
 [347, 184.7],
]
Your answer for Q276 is 159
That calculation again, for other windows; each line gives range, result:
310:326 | 153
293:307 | 166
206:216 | 166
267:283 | 159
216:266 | 158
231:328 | 156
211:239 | 170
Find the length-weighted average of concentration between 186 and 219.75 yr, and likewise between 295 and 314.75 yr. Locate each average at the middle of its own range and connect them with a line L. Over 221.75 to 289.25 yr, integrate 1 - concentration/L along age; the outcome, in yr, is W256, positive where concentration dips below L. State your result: 4.6 yr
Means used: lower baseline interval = 168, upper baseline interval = 168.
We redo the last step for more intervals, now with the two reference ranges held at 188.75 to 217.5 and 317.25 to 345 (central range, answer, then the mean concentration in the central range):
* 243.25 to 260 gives 3.0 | 136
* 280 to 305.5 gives 1.3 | 156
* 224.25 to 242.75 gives -0.5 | 171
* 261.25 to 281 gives 0.0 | 165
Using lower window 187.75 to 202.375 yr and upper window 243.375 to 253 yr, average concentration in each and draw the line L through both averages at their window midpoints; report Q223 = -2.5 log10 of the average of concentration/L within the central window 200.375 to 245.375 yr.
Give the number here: -0.12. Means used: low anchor 172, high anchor 131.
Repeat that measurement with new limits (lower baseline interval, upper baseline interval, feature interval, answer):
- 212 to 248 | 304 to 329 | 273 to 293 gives 0.055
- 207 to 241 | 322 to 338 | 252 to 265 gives 0.085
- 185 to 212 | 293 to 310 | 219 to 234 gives -0.016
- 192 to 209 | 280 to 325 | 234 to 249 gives 0.045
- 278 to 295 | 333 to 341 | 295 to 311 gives -0.046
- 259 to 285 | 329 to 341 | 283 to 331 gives 0.084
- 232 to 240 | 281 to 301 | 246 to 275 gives 0.081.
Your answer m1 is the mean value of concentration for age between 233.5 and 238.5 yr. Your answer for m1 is 174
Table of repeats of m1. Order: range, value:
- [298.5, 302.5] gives 167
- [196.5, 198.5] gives 164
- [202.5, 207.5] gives 166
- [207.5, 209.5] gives 166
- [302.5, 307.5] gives 169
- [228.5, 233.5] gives 173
